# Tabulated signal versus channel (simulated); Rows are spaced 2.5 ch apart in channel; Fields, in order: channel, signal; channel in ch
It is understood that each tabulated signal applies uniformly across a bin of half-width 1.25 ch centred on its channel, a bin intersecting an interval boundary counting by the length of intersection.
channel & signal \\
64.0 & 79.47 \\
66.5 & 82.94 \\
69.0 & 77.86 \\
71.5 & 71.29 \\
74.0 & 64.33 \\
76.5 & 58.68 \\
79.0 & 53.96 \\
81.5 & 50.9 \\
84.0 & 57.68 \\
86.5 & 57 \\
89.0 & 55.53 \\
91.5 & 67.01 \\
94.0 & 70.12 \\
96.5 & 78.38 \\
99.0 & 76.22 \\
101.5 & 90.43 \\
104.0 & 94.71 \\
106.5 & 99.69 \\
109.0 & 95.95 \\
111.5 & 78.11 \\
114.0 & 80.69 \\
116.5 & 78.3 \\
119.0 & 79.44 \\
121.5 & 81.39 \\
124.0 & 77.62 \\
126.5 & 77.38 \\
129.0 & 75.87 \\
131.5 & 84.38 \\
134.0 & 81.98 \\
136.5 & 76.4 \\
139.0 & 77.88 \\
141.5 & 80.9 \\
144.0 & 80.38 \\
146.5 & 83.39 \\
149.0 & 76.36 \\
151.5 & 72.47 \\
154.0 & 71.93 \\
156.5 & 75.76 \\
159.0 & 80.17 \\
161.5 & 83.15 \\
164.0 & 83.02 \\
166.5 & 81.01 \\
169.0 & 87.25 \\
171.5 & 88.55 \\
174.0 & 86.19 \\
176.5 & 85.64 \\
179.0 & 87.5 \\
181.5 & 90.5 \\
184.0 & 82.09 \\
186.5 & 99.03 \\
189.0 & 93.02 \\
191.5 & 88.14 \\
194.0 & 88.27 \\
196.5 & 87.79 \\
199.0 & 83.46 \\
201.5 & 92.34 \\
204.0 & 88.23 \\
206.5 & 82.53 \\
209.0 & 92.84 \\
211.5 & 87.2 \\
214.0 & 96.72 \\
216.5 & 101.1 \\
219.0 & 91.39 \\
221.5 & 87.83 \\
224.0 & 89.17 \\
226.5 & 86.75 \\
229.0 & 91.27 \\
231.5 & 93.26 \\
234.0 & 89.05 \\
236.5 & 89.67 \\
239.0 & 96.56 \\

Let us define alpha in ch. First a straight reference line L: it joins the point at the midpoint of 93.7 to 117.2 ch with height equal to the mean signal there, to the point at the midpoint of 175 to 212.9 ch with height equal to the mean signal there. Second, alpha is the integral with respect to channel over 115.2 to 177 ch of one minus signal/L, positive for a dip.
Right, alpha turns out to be 4.6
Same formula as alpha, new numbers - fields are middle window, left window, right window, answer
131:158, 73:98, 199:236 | -1.4 ch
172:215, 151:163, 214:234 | -2.0 ch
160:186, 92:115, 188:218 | 0.8 ch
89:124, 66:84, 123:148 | -4.3 ch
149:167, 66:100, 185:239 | 0.5 ch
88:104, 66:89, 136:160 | -1.9 ch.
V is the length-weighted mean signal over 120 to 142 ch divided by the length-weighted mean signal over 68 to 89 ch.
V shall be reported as 1.30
